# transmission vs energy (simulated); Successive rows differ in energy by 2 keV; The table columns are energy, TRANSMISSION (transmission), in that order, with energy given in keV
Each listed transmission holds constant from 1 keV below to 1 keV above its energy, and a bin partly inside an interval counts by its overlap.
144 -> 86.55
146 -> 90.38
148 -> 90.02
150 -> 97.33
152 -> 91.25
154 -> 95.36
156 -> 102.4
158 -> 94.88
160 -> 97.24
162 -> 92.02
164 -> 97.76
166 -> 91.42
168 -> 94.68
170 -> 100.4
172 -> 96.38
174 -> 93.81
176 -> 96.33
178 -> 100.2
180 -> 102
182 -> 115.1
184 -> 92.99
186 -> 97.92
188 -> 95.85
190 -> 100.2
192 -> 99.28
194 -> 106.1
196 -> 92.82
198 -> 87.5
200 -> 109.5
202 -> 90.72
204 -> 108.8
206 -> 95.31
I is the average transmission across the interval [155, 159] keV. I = 98.6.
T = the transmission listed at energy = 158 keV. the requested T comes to 94.88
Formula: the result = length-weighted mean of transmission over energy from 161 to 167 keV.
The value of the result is 93.7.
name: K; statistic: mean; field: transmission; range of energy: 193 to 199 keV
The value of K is 95.5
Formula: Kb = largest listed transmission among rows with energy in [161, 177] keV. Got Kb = 100.4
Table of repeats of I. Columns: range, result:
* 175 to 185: 101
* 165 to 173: 95.7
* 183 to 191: 96.7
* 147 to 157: 95.3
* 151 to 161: 96.2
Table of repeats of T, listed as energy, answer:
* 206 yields 95.31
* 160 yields 97.24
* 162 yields 92.02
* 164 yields 97.76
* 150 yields 97.33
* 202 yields 90.72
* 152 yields 91.25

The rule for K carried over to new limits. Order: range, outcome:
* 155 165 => 96.9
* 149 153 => 94.3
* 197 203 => 95.9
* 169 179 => 97.4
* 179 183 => 109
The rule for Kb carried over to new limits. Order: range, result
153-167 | 102.4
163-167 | 97.76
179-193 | 115.1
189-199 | 106.1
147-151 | 97.33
